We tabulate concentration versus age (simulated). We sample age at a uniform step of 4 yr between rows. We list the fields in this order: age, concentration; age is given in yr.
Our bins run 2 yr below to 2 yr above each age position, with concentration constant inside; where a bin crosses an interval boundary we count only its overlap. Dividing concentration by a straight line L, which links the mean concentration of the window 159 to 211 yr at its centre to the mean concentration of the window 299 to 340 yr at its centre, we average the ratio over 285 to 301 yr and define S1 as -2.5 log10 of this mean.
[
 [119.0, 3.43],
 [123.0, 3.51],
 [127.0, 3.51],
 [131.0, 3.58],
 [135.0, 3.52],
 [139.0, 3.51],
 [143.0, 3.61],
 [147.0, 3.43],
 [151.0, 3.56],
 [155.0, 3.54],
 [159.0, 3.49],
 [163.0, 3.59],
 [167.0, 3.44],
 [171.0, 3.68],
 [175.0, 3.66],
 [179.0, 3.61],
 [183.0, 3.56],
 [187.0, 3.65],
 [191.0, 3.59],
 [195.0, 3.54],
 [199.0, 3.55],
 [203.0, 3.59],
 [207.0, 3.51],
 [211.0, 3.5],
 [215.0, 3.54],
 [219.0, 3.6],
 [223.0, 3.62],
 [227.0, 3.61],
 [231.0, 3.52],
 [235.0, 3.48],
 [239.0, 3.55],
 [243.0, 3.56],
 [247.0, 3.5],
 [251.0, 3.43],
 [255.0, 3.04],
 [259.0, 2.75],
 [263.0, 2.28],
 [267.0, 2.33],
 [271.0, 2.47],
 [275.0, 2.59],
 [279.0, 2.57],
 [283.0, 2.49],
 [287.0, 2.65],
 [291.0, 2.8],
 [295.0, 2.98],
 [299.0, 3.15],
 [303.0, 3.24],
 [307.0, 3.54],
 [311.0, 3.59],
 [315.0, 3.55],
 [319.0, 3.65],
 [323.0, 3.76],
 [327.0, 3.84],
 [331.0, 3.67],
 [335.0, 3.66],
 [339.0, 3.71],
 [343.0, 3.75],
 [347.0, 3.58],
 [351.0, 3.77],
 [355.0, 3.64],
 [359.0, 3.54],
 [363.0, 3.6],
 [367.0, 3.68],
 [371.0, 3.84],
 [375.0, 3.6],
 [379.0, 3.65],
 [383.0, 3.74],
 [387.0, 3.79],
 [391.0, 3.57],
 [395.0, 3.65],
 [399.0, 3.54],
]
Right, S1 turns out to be 0.23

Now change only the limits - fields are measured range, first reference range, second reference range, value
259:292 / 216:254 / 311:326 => 0.38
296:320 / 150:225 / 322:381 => 0.07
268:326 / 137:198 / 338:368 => 0.18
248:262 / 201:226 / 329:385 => 0.18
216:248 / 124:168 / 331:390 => 0.01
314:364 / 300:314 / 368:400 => -0.04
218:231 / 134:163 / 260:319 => -0.13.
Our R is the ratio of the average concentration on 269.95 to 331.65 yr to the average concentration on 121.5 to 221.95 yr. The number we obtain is 0.89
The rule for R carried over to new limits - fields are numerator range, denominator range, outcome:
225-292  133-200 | 0.84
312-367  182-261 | 1.05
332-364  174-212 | 1.02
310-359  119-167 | 1.04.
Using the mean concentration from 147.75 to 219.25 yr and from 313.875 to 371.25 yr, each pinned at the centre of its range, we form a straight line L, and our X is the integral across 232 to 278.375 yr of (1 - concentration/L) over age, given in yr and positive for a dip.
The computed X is 7.93 yr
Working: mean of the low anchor 3.56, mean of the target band 3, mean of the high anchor 3.68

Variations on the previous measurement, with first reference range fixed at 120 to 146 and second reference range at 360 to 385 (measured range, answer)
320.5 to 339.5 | -0.39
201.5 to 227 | 0.13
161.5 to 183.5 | -0.22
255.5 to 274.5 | 5.78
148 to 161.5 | 0.08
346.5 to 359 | 0.05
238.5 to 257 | 1.01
